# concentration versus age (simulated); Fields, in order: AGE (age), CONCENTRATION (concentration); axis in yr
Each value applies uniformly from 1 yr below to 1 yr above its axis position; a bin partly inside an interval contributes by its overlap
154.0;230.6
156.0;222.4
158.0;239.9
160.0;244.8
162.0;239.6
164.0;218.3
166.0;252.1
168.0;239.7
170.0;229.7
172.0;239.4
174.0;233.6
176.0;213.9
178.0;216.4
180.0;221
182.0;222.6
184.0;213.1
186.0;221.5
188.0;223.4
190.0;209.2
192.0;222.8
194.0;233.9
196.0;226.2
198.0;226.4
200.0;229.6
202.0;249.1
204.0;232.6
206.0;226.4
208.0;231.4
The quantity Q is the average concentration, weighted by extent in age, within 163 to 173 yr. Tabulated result 236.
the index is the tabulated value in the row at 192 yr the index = 222.8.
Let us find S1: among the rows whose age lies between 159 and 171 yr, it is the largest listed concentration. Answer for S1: 252.1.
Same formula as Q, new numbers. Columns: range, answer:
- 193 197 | 230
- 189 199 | 224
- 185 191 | 218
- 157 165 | 236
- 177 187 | 219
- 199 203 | 239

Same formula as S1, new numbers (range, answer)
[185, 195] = 233.9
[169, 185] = 239.4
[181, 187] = 222.6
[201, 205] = 249.1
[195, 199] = 226.4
